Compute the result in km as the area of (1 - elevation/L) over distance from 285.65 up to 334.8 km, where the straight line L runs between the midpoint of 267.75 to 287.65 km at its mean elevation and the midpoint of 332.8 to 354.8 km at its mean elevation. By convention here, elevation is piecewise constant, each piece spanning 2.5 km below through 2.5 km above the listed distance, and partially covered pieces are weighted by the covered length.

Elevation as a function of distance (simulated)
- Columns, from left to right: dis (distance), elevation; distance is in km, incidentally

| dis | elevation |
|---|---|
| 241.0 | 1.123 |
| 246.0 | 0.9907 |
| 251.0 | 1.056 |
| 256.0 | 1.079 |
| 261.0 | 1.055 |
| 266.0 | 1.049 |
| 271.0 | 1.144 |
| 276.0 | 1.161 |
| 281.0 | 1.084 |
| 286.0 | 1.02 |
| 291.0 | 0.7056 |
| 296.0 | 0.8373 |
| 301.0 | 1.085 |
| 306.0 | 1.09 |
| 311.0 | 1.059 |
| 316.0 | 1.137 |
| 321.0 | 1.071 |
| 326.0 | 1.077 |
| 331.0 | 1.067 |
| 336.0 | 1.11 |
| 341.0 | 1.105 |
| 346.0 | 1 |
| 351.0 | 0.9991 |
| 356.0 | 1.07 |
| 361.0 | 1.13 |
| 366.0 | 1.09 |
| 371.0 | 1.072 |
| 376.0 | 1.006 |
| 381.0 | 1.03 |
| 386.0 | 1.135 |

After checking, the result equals 2.8 km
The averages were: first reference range 1.1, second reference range 1.05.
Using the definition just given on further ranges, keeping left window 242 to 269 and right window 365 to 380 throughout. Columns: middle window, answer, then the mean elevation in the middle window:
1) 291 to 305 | 1.6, 0.929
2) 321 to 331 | -0.2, 1.07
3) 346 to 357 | 0.3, 1.02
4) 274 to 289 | -0.3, 1.07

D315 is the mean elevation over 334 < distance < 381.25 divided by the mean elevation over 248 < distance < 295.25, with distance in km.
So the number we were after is 1.03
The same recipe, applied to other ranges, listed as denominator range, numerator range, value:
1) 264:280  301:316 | 0.97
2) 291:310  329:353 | 1.09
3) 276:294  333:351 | 1.10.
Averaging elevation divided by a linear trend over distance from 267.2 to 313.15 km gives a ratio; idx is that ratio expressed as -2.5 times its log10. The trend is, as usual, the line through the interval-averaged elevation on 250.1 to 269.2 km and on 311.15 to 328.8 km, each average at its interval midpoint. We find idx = 0.06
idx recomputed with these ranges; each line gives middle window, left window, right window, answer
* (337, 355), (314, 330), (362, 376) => 0.04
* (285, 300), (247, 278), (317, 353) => 0.24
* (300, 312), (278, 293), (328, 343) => -0.07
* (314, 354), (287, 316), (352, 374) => -0.04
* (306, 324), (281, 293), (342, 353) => -0.14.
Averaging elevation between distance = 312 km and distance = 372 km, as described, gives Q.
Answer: 1.08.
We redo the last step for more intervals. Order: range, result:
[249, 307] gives 1.03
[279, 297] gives 0.913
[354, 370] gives 1.1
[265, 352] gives 1.05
